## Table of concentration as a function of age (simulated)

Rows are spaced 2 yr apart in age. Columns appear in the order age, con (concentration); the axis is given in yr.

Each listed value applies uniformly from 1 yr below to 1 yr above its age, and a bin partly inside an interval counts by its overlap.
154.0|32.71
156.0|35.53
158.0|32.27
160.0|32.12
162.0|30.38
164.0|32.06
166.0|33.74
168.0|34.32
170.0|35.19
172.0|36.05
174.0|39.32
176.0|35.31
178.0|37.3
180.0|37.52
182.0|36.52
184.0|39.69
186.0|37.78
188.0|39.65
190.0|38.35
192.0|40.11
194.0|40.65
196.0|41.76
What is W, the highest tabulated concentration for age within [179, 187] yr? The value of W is 39.69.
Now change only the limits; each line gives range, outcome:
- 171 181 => 39.32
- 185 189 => 39.65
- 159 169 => 34.32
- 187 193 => 40.11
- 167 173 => 36.05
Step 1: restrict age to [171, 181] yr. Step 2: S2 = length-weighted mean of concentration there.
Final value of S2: 37.1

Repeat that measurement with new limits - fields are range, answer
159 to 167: 32.1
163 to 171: 33.8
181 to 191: 38.4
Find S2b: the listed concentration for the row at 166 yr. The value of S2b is 33.74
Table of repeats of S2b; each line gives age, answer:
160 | 32.12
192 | 40.11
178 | 37.3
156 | 35.53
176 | 35.31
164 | 32.06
